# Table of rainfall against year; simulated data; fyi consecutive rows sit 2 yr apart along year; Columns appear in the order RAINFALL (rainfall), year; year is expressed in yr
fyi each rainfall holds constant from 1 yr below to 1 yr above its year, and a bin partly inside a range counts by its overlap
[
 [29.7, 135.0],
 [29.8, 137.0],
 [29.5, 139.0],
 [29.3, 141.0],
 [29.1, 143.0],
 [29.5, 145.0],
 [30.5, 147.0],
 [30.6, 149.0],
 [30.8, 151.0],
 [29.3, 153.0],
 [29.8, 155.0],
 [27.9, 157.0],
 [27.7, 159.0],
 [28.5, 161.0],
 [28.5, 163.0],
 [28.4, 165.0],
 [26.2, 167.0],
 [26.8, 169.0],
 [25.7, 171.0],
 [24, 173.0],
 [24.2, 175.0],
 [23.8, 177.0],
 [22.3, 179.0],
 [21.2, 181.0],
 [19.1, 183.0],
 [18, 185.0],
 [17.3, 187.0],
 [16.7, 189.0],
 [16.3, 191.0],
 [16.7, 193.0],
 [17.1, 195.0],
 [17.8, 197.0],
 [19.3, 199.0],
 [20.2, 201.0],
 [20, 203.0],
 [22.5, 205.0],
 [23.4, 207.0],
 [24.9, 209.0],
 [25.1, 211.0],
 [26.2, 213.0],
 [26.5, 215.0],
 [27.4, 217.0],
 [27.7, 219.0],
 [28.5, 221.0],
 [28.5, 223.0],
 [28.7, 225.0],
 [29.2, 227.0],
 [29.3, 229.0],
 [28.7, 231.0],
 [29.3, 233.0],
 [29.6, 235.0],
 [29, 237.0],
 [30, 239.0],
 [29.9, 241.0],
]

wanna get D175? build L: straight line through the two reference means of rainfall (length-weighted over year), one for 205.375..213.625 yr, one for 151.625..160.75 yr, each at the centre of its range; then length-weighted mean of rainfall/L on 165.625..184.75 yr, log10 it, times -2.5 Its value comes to 0.16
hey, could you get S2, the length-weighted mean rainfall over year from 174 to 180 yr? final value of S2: 23.4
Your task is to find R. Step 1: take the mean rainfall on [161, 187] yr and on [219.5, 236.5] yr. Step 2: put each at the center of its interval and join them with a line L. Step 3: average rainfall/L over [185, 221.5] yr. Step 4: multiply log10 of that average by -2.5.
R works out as 0.23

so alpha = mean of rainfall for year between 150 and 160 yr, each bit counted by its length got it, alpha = 29.1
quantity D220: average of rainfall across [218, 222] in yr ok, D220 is 28.1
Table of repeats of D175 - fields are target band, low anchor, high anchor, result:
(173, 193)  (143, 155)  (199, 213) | 0.28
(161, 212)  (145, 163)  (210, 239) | 0.30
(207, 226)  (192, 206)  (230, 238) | -0.12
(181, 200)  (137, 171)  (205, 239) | 0.50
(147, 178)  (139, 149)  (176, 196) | -0.11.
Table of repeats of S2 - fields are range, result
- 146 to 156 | 30.2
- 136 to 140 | 29.6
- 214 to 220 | 27.2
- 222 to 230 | 28.9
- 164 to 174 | 26.2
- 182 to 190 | 17.8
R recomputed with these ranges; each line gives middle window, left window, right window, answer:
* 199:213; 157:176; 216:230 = 0.23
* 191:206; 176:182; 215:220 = 0.30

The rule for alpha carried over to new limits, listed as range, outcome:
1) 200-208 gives 21.5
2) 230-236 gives 29.2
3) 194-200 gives 18.1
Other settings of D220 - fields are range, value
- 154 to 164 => 28.5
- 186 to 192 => 16.8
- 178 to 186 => 20.1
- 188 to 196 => 16.7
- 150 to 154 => 30.1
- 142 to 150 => 29.9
